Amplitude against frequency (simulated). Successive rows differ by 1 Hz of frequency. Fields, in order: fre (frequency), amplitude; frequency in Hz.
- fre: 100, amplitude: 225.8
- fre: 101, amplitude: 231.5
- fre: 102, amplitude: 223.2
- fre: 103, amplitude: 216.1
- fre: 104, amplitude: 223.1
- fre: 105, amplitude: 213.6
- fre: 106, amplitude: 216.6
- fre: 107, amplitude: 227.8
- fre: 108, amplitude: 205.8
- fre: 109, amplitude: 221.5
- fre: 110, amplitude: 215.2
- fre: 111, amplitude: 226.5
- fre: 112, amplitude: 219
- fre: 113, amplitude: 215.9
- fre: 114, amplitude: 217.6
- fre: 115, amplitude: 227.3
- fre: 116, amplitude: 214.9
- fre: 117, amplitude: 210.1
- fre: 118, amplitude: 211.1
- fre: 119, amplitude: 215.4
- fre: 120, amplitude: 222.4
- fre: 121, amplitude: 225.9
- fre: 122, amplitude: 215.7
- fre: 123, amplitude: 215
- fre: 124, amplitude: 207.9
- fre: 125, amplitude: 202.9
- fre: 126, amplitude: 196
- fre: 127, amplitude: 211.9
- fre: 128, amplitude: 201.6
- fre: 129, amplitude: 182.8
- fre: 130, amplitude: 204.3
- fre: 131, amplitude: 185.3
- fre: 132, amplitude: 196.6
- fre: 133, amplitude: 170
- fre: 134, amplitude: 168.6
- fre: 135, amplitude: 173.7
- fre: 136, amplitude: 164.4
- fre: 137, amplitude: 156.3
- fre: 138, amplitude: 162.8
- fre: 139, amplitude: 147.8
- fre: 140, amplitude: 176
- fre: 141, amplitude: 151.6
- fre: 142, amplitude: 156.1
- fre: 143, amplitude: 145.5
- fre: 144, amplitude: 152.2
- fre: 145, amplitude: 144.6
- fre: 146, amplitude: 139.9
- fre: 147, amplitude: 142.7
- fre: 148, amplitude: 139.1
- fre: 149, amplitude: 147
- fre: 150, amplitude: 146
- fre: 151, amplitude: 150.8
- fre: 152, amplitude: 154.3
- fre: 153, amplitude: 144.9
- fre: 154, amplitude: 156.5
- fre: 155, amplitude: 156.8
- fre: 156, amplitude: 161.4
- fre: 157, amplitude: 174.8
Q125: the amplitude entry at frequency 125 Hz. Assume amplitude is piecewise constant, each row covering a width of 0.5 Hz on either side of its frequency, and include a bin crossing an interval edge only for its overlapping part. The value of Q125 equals 202.9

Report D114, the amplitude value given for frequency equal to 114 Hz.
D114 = 217.6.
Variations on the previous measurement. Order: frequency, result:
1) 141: 151.6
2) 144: 152.2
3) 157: 174.8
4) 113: 215.9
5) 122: 215.7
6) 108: 205.8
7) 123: 215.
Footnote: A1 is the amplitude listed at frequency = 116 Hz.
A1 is 214.9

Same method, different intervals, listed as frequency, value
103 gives 216.1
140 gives 176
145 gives 144.6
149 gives 147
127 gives 211.9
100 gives 225.8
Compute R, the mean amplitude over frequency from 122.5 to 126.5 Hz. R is 205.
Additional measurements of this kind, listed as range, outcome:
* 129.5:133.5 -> 189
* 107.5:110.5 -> 214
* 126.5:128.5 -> 207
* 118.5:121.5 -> 221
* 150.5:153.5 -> 150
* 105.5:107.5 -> 222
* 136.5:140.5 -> 161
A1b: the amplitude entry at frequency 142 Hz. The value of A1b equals 156.1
